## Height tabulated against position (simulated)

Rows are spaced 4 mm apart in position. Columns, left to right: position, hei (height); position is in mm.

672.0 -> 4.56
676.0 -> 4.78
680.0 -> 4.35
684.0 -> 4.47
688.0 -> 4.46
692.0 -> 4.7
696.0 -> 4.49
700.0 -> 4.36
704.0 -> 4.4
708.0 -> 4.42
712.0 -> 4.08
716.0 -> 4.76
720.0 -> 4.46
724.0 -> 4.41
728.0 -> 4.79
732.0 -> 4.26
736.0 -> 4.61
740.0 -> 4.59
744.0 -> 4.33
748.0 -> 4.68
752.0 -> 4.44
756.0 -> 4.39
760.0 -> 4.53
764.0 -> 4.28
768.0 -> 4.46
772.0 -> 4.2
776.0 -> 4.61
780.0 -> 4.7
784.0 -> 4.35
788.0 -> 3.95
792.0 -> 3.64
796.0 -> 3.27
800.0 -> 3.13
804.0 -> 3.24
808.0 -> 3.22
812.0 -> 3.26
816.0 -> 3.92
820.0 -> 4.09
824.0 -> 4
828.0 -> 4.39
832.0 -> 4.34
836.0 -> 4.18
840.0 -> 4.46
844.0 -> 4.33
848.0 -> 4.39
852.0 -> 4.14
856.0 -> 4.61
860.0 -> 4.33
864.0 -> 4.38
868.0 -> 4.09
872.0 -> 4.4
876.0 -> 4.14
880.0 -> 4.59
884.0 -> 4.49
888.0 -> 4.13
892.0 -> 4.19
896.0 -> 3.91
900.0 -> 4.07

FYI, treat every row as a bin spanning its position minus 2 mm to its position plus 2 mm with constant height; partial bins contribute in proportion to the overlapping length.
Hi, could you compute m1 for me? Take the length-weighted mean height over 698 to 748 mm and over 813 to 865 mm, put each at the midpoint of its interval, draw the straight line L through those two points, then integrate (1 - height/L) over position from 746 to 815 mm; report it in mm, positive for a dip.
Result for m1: 5.4 mm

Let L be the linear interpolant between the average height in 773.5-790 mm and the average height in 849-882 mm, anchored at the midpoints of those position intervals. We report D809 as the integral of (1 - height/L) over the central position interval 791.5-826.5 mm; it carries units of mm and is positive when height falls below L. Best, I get 6.7 mm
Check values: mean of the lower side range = 4.4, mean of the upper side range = 4.34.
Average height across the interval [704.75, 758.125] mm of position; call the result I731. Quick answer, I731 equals 4.48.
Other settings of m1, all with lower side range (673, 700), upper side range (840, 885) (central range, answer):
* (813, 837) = 1.5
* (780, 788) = 0.2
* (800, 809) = 2.5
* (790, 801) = 2.6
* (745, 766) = 0.0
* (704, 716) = 0.4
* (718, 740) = -0.1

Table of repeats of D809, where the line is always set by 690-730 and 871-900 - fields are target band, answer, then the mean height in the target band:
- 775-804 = 3.32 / 3.88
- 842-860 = -0.29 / 4.36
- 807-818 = 2.17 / 3.49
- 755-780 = -0.16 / 4.44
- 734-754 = -0.40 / 4.53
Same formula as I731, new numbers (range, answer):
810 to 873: 4.2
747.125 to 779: 4.45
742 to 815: 4.04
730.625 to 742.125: 4.5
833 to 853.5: 4.31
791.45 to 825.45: 3.52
